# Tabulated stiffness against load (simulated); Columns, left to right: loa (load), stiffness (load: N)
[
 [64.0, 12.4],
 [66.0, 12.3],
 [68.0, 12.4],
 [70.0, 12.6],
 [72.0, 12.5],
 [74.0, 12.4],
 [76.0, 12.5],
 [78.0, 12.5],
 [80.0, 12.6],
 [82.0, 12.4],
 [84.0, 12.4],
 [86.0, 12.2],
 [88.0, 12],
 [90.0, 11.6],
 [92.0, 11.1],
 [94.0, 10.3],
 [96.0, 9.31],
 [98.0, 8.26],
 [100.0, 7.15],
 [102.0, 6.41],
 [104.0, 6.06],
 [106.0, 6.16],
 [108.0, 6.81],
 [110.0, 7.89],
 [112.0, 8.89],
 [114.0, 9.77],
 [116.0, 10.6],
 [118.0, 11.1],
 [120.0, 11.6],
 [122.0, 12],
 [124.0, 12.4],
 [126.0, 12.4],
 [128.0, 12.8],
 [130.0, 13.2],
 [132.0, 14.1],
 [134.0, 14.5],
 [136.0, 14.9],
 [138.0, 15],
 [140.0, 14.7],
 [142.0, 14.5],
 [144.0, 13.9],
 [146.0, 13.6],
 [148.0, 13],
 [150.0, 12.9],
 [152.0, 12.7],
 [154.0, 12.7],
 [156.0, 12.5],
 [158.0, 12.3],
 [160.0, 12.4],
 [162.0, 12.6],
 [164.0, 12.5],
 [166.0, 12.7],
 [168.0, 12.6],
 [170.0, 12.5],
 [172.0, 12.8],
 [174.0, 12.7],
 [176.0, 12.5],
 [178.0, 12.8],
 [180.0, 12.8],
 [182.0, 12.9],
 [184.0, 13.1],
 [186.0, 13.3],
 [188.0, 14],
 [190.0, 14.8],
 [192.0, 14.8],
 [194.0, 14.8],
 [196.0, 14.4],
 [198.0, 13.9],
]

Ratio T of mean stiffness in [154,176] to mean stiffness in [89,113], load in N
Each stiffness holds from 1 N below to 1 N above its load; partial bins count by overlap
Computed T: 1.51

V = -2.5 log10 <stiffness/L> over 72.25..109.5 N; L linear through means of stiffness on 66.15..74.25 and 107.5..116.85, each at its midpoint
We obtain 0.072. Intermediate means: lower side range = 12.5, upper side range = 8.87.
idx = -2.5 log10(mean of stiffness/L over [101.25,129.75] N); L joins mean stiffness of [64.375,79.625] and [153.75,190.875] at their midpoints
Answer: 0.281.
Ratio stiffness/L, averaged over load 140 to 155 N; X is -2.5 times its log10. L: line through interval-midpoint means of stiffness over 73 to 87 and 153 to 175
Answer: -0.073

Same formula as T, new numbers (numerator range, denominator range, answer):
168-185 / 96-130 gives 1.34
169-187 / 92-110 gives 1.65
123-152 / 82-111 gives 1.48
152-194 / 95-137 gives 1.26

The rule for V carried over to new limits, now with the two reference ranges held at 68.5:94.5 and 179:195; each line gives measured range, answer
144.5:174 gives 0.05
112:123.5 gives 0.17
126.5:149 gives -0.08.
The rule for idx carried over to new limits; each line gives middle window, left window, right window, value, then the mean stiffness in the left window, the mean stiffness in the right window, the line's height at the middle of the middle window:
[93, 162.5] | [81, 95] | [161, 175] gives 0.074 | 11.7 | 12.6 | 12.2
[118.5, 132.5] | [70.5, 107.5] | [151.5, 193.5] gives -0.090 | 10.4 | 13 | 11.5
